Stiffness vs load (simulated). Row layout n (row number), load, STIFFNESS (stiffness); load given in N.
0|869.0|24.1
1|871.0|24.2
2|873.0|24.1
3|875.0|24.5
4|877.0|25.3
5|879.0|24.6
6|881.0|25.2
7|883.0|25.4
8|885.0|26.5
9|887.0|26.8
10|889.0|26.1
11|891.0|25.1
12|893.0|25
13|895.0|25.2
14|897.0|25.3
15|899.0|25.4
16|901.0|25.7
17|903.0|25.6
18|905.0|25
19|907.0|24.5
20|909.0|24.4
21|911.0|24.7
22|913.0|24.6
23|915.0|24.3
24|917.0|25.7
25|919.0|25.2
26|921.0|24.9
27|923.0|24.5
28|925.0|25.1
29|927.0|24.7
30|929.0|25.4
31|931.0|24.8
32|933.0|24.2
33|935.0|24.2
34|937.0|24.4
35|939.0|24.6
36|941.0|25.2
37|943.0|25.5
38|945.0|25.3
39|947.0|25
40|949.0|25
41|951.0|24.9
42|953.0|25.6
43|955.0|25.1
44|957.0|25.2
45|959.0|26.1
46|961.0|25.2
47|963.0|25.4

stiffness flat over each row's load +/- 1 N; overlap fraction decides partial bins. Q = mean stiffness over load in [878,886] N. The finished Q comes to 25.4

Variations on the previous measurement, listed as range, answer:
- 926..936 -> 24.7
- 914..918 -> 25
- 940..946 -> 25.3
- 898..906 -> 25.4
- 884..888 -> 26.6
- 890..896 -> 25.1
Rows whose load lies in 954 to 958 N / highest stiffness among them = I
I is 25.2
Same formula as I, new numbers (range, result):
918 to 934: 25.4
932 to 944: 25.5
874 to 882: 25.3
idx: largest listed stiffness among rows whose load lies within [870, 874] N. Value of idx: 24.2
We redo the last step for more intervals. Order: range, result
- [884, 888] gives 26.8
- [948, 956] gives 25.6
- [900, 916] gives 25.7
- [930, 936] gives 24.8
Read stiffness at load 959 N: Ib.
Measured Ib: 26.1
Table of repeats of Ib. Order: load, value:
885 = 26.5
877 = 25.3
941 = 25.2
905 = 25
